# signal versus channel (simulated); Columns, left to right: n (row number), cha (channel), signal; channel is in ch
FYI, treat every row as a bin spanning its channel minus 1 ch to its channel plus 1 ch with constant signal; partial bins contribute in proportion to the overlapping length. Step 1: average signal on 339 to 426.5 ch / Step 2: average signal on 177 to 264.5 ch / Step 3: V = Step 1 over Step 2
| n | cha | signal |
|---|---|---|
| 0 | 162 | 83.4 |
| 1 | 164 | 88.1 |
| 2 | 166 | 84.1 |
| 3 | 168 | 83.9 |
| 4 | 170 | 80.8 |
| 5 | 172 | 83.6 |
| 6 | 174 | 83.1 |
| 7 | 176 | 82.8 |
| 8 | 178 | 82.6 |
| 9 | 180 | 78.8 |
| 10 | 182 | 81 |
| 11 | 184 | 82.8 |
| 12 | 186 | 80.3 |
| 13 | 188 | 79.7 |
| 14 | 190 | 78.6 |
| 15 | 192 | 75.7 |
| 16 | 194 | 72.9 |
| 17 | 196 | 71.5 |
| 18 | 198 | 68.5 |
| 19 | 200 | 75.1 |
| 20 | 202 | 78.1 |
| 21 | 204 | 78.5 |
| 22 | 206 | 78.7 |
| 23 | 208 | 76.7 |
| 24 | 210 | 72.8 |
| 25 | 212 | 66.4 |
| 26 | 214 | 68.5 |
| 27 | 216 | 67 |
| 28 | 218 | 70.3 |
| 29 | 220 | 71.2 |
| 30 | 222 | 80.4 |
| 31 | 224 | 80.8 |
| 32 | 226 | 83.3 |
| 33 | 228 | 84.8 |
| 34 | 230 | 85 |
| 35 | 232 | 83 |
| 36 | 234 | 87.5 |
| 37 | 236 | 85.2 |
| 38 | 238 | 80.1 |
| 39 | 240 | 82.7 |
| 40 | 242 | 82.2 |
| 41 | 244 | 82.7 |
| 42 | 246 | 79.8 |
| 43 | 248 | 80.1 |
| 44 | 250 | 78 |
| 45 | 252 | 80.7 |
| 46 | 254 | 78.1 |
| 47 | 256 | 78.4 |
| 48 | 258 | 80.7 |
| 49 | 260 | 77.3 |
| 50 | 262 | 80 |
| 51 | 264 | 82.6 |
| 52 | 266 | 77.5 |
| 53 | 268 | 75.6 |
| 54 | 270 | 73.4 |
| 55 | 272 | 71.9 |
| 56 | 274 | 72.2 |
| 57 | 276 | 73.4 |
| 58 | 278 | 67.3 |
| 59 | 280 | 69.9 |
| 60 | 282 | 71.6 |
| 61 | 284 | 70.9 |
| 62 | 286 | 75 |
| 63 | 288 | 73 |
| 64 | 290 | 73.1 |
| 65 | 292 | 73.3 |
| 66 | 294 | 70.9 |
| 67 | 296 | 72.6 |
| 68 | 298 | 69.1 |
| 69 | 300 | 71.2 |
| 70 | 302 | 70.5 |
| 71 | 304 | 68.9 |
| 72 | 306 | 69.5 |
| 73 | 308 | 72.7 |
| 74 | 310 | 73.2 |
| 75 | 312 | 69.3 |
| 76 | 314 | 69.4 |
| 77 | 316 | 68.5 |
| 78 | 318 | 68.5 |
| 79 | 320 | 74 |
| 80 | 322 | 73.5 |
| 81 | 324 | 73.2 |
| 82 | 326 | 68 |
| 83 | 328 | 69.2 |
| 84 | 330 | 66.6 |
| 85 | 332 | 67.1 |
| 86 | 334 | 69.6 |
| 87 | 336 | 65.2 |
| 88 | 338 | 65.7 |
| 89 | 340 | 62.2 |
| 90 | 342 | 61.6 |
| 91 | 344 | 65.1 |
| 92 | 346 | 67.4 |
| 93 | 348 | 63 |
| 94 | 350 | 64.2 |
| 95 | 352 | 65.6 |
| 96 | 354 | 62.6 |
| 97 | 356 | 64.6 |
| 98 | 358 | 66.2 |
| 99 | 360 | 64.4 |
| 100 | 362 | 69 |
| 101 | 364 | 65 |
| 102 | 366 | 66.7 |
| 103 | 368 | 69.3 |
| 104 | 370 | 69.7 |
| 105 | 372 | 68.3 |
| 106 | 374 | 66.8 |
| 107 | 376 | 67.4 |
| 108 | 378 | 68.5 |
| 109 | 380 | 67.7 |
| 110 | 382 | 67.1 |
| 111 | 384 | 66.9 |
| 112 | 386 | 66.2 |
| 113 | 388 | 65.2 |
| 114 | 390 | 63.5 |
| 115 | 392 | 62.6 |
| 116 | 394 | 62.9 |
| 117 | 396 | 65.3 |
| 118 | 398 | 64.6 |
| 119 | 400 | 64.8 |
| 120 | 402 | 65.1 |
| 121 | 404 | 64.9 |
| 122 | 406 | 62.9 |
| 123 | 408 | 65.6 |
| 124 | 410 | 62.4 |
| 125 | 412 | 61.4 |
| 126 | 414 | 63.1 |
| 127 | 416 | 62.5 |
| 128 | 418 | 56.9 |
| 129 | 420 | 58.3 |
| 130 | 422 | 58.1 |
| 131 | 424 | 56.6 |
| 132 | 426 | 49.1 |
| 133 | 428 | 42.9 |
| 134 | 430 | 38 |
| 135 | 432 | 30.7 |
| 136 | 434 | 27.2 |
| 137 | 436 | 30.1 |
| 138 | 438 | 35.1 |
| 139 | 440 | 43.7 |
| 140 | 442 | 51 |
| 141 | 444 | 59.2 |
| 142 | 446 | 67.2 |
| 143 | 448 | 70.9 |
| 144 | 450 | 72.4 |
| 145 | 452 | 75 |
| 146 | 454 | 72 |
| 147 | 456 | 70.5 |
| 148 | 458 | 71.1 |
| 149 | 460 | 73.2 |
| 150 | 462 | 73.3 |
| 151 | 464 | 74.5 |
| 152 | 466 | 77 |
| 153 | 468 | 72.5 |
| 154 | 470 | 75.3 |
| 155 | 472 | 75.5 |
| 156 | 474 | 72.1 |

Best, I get 0.8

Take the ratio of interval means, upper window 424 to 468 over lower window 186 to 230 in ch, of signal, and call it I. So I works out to 0.76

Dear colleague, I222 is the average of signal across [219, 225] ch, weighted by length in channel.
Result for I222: 77.5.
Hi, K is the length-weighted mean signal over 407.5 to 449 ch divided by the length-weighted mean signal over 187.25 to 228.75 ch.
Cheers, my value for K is 0.69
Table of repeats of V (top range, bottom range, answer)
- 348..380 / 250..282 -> 0.88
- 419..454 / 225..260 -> 0.63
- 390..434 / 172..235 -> 0.74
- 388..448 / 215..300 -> 0.72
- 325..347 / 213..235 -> 0.84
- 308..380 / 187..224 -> 0.91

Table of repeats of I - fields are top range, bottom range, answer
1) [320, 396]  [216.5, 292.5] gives 0.86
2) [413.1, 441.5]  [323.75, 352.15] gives 0.71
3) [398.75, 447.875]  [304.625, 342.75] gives 0.78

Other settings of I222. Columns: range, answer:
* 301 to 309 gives 70.4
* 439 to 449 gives 58.4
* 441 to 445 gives 55.1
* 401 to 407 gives 64.3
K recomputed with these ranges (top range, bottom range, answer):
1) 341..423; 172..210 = 0.83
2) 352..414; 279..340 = 0.93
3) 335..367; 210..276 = 0.83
